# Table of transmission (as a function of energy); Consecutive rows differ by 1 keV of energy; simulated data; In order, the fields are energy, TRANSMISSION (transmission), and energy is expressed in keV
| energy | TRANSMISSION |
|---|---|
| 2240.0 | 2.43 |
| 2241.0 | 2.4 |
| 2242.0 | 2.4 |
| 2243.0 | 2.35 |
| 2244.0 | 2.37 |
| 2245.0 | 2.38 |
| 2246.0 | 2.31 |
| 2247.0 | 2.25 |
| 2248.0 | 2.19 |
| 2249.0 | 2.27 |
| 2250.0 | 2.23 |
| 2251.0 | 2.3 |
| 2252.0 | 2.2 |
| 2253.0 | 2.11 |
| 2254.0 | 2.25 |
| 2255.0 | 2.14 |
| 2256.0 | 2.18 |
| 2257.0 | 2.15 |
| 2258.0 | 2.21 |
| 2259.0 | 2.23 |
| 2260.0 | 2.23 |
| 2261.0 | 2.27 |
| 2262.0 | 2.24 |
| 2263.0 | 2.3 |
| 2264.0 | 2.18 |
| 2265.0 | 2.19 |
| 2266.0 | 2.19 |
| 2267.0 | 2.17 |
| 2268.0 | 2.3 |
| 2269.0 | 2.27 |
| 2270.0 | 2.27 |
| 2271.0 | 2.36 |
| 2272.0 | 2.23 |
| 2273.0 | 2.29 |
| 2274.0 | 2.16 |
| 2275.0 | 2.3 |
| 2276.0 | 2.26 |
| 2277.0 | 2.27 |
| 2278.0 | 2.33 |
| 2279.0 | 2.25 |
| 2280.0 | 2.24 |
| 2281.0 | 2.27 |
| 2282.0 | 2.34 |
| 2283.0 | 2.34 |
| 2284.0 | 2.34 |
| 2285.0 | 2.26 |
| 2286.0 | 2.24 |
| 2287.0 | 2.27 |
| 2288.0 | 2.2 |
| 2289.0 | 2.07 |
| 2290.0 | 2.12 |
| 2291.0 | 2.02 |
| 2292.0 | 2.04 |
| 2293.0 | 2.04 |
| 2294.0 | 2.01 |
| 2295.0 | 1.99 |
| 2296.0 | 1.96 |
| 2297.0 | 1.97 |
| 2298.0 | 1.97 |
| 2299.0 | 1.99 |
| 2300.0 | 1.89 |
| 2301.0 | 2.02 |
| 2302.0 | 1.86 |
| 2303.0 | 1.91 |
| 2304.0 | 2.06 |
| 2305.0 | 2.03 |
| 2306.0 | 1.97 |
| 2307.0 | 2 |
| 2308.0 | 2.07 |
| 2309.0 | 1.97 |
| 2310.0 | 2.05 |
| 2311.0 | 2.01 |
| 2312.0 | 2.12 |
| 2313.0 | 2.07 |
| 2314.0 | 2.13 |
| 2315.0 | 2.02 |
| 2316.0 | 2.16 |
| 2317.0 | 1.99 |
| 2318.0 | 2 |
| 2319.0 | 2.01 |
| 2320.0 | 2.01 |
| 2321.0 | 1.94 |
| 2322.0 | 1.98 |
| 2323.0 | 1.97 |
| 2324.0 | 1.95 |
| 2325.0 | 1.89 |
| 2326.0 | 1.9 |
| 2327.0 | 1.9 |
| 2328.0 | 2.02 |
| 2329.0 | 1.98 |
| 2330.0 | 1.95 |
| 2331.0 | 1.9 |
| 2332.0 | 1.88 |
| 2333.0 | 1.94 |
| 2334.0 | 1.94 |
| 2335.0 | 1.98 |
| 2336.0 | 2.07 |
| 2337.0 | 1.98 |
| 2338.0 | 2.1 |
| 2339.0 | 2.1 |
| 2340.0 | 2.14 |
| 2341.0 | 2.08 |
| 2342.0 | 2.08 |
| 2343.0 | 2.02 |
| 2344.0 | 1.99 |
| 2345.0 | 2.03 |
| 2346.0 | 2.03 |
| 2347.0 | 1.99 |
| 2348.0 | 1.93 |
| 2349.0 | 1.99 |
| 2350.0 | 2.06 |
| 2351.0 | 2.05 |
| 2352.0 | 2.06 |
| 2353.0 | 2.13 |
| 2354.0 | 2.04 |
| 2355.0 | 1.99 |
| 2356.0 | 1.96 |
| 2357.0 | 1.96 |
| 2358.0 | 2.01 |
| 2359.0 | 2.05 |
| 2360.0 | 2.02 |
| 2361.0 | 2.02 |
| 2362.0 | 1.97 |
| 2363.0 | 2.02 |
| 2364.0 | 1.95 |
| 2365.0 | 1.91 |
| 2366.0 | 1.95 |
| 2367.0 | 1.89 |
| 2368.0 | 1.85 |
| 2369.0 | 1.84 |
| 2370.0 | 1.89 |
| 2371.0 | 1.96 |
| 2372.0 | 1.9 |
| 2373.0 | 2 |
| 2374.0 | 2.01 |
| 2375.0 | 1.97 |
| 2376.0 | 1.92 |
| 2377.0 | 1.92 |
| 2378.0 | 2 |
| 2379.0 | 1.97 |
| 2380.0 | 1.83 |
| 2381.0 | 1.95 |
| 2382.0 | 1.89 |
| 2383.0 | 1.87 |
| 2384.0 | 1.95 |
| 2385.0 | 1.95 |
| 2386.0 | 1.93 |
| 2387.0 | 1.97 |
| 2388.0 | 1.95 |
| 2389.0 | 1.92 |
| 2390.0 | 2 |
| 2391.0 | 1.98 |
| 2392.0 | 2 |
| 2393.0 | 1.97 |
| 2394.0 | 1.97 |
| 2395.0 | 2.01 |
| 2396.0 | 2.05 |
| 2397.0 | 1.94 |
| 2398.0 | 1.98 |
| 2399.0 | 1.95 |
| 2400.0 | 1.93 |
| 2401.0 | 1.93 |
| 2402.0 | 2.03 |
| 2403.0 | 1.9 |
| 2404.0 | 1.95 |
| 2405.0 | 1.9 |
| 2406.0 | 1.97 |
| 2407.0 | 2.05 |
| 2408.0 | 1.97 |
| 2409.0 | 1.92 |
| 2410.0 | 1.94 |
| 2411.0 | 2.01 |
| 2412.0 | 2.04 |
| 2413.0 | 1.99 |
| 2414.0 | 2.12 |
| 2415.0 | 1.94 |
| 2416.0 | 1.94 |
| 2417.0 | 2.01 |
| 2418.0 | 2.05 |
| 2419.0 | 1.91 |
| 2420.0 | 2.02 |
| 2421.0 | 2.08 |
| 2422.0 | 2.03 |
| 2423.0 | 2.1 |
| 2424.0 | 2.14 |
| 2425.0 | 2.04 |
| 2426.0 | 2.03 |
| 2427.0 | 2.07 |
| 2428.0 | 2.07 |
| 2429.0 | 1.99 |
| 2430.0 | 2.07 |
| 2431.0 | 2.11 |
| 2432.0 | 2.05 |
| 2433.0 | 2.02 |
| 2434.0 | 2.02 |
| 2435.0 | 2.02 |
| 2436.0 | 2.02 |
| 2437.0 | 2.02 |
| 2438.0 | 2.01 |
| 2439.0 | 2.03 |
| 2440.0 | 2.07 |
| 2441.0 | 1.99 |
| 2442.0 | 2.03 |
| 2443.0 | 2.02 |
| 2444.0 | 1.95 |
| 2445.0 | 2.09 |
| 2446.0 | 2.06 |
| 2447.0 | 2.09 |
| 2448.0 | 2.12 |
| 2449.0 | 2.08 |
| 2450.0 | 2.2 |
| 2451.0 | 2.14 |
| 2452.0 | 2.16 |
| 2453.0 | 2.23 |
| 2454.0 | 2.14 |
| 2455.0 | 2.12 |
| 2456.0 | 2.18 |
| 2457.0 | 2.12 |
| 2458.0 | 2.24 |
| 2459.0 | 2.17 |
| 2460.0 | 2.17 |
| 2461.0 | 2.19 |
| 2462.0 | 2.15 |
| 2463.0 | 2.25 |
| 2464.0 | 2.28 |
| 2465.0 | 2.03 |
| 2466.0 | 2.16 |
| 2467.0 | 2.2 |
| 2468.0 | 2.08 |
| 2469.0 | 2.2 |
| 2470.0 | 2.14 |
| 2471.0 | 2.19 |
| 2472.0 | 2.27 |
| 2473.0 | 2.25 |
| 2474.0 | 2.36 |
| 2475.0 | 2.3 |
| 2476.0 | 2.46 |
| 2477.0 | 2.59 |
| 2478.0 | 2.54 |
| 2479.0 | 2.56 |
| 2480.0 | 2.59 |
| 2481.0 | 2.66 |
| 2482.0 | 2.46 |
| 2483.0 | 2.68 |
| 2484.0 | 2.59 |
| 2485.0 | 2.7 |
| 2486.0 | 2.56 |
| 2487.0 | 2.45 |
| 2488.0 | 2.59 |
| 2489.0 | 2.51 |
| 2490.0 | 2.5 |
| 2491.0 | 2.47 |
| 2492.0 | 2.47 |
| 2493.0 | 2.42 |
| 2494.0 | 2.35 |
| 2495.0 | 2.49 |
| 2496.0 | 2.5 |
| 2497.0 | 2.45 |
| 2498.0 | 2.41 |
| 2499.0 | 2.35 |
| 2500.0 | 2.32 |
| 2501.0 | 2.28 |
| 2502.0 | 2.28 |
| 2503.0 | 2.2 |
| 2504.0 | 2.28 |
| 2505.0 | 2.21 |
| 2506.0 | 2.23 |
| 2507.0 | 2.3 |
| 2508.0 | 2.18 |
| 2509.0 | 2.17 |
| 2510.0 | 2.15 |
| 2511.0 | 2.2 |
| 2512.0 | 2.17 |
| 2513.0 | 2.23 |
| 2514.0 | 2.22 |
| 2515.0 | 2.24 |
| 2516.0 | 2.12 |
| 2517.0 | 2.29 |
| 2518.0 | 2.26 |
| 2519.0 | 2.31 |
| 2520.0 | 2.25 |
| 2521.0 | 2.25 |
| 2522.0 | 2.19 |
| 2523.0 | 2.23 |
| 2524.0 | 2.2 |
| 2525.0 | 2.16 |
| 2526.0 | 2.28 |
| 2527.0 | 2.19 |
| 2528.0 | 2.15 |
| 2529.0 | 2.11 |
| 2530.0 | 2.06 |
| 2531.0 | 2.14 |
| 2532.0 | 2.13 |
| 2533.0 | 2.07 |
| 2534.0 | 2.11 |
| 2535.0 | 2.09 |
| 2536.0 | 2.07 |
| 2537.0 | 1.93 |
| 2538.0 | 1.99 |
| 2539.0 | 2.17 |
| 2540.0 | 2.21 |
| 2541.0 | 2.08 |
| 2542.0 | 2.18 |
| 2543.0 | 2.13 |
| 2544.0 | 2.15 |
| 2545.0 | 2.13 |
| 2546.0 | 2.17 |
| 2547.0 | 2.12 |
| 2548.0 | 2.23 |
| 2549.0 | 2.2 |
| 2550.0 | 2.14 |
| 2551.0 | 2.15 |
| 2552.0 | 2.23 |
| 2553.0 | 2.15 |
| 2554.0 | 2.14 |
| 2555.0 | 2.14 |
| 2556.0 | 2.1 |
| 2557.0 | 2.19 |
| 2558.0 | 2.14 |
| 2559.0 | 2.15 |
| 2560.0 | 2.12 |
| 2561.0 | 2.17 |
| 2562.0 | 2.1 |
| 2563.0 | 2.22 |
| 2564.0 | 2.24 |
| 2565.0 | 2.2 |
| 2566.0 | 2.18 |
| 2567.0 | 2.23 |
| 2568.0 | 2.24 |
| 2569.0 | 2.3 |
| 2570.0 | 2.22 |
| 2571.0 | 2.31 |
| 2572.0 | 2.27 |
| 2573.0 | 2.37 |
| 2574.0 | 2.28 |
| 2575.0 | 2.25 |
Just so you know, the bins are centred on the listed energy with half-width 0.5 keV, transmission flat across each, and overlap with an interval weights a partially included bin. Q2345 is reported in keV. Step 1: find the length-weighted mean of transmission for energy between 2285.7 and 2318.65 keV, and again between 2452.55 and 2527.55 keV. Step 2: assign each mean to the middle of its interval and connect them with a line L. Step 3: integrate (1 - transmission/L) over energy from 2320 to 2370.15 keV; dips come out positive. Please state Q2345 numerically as 2.7 keV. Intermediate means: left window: 2.04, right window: 2.31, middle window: 1.99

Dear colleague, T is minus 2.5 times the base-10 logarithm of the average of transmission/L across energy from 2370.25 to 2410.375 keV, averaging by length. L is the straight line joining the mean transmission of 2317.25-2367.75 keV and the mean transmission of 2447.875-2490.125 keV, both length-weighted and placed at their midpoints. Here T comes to 0.09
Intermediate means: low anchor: 1.99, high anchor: 2.32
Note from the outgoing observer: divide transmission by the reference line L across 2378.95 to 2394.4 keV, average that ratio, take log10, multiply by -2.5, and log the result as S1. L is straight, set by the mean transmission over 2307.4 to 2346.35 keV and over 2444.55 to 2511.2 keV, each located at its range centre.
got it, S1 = 0.10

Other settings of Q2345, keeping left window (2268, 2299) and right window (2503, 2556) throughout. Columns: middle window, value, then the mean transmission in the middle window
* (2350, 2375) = 2.3 keV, 1.98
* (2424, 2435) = 0.6 keV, 2.05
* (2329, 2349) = 1.6 keV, 2.01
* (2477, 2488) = -2.1 keV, 2.58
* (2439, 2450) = 0.6 keV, 2.06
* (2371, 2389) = 2.0 keV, 1.94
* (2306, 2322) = 1.1 keV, 2.03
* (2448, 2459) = 0.1 keV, 2.16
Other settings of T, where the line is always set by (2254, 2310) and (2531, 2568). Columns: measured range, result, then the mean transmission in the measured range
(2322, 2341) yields 0.09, 1.98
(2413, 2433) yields 0.06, 2.04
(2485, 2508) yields -0.12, 2.39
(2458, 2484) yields -0.08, 2.32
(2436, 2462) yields 0.02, 2.1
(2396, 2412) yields 0.10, 1.96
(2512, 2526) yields -0.04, 2.23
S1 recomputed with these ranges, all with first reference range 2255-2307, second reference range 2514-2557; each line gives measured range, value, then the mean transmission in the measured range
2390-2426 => 0.09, 1.99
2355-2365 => 0.09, 1.99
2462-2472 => -0.01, 2.17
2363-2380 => 0.12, 1.93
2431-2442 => 0.07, 2.03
